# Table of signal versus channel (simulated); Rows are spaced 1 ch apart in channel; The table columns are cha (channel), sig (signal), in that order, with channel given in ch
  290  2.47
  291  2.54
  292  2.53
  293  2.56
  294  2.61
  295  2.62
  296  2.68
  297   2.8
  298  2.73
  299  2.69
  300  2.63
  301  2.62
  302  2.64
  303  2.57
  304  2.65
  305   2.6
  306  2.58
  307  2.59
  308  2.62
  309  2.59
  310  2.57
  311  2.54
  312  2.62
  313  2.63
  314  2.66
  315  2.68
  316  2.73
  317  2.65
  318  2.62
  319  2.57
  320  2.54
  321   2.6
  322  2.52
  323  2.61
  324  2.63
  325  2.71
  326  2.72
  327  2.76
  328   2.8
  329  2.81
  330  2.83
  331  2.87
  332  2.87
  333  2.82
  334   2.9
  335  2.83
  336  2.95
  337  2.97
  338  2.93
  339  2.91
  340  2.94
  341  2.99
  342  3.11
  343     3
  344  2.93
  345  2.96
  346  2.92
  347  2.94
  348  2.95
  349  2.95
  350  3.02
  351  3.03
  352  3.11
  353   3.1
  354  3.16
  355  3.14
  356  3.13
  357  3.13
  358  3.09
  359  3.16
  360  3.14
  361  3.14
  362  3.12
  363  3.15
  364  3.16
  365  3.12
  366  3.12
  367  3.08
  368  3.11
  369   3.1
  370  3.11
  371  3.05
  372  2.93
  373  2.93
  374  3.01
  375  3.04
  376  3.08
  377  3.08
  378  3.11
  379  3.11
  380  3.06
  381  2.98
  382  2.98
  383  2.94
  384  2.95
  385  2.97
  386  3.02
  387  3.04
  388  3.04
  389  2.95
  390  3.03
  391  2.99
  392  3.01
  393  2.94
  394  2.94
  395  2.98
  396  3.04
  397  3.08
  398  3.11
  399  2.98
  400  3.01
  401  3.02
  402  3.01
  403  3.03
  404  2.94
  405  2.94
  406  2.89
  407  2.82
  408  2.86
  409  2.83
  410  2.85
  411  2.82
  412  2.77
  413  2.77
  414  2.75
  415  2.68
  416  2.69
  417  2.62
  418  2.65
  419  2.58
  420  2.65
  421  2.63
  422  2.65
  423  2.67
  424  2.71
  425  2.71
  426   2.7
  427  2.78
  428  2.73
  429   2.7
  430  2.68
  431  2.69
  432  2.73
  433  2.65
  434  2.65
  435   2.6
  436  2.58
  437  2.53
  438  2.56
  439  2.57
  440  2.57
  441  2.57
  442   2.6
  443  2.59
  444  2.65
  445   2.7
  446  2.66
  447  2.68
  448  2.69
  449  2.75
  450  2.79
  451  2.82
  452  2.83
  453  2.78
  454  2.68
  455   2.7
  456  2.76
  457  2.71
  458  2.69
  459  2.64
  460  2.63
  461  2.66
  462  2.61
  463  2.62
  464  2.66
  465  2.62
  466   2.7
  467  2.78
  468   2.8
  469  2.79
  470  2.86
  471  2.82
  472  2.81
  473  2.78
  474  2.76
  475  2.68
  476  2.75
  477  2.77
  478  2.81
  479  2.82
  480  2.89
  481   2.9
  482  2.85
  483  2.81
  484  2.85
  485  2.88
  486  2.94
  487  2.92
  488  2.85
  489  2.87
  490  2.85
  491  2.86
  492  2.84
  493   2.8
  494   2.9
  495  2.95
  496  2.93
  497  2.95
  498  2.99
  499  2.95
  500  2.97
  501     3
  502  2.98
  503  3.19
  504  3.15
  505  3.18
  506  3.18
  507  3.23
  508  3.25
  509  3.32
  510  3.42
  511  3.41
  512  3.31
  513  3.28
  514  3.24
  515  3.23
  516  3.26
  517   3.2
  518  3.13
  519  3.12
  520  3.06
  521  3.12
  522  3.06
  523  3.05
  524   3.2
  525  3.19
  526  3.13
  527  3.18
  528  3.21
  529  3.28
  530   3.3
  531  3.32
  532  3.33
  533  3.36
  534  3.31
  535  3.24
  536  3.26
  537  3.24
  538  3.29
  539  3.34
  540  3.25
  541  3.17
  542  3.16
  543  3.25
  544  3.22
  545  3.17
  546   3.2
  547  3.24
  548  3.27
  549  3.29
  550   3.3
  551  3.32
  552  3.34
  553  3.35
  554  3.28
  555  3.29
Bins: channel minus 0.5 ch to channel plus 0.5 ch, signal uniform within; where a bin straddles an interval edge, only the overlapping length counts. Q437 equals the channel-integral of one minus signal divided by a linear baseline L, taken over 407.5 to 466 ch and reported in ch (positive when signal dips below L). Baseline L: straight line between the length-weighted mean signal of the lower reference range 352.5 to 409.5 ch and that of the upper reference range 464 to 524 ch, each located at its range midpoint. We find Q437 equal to 6.3 ch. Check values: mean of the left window 3.03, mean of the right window 2.98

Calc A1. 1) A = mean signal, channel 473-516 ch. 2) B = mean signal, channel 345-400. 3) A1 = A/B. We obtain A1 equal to 0.98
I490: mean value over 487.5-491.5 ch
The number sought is 2.86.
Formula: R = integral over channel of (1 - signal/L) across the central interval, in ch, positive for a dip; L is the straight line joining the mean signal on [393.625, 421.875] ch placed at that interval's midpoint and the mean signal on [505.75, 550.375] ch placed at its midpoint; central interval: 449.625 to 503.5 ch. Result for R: 4.5 ch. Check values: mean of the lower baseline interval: 2.85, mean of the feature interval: 2.82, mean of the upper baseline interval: 3.24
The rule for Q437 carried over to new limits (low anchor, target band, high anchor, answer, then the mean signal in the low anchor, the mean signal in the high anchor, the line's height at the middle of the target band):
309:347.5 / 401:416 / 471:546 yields 0.3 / 2.78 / 3.08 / 2.91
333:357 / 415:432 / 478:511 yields 1.8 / 2.99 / 2.99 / 2.99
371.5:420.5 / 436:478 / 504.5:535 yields 5.2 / 2.93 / 3.23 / 3.08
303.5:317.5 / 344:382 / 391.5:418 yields -4.0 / 2.62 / 2.89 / 2.77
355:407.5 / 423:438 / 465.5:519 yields 1.7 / 3.04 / 2.98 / 3.01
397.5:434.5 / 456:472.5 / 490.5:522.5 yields 1.4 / 2.78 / 3.11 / 2.96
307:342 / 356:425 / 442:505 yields -4.6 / 2.74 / 2.81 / 2.77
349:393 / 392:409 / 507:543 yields 0.7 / 3.06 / 3.24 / 3.09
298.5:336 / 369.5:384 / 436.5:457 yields -1.9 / 2.68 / 2.67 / 2.68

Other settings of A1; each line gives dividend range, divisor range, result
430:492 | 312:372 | 0.94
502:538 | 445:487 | 1.17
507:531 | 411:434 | 1.20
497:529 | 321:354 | 1.10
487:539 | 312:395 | 1.07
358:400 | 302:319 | 1.16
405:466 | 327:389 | 0.89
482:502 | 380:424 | 1.01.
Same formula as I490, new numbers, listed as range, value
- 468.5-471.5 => 2.82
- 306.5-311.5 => 2.58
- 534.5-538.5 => 3.26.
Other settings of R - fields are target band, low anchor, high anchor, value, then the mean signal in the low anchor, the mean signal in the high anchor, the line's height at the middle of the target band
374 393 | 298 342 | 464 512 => -1.5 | 2.72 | 2.93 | 2.8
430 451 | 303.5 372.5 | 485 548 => 2.7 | 2.88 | 3.14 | 3.03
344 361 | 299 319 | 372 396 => -1.3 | 2.62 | 3.01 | 2.84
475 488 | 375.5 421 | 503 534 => 1.2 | 2.92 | 3.22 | 3.13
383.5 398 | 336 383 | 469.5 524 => 0.2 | 3.05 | 3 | 3.04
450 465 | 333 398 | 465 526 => 1.5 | 3.03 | 2.99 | 3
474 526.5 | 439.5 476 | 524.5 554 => -0.5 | 2.71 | 3.26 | 3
